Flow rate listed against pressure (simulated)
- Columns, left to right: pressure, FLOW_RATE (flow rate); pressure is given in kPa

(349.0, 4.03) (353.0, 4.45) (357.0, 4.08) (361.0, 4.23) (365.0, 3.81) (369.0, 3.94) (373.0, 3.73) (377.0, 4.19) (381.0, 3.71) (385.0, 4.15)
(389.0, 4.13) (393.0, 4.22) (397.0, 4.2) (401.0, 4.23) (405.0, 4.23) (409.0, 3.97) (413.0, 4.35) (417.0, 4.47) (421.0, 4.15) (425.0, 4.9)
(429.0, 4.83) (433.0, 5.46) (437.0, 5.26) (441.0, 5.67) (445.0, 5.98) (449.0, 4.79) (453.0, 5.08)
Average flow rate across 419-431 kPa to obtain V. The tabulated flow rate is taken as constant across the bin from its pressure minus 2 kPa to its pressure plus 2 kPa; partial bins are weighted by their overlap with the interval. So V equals 4.63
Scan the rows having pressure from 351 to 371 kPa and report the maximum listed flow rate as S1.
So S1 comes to 4.45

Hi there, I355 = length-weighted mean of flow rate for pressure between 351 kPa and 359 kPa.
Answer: 4.27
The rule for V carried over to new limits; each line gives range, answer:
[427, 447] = 5.44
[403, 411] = 4.1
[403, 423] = 4.23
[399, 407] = 4.23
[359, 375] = 3.93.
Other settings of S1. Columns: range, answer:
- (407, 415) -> 4.35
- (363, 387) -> 4.19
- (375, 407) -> 4.23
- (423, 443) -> 5.67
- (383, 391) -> 4.15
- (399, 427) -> 4.9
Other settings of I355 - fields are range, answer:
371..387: 3.95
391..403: 4.22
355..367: 4.04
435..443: 5.46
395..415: 4.2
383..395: 4.17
